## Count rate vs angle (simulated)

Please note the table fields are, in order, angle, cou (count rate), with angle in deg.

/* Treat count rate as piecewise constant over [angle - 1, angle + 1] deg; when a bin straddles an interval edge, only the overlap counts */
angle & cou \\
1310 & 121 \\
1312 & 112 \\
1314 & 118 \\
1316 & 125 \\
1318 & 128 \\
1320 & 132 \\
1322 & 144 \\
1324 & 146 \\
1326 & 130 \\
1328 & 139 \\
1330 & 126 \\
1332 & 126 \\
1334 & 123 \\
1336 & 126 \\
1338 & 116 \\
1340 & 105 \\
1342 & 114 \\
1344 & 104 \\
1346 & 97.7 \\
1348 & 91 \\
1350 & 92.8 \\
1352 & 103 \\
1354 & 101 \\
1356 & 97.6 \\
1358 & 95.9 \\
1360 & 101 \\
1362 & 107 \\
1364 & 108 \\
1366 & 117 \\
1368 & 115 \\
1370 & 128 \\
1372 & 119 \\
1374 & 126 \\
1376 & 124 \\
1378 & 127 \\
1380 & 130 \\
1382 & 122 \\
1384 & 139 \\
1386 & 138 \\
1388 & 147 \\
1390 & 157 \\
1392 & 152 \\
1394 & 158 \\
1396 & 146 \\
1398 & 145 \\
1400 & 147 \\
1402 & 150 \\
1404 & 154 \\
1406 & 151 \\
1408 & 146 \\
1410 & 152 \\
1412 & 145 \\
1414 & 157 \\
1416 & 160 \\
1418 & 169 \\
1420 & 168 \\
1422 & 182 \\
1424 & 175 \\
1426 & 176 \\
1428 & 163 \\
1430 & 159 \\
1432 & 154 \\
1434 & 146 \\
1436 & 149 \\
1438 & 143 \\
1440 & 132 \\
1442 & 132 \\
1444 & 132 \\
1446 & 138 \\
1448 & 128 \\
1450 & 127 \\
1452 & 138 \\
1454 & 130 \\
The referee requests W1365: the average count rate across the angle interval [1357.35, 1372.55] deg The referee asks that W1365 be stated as 111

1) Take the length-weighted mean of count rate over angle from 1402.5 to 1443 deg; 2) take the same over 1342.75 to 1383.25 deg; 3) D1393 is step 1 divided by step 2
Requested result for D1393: 1.41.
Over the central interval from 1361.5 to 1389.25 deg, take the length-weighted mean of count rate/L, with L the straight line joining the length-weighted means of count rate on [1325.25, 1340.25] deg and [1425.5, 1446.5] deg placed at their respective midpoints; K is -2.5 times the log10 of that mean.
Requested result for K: 0.073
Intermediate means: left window 125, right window 147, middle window 125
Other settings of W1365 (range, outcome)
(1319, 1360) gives 115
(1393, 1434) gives 158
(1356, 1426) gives 140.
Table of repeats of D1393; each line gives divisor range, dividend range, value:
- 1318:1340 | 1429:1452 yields 1.08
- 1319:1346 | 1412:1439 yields 1.29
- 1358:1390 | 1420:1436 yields 1.33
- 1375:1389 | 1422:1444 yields 1.16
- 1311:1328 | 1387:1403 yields 1.16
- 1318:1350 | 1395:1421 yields 1.27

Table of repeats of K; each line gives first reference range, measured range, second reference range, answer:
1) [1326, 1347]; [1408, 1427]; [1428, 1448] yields -0.19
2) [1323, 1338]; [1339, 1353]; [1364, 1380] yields 0.25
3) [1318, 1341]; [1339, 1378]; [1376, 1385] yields 0.19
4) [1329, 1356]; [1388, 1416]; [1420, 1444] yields -0.09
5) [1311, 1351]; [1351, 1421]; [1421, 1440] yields 0.06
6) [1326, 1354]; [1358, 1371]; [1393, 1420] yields 0.15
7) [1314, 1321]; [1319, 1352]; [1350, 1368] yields -0.02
